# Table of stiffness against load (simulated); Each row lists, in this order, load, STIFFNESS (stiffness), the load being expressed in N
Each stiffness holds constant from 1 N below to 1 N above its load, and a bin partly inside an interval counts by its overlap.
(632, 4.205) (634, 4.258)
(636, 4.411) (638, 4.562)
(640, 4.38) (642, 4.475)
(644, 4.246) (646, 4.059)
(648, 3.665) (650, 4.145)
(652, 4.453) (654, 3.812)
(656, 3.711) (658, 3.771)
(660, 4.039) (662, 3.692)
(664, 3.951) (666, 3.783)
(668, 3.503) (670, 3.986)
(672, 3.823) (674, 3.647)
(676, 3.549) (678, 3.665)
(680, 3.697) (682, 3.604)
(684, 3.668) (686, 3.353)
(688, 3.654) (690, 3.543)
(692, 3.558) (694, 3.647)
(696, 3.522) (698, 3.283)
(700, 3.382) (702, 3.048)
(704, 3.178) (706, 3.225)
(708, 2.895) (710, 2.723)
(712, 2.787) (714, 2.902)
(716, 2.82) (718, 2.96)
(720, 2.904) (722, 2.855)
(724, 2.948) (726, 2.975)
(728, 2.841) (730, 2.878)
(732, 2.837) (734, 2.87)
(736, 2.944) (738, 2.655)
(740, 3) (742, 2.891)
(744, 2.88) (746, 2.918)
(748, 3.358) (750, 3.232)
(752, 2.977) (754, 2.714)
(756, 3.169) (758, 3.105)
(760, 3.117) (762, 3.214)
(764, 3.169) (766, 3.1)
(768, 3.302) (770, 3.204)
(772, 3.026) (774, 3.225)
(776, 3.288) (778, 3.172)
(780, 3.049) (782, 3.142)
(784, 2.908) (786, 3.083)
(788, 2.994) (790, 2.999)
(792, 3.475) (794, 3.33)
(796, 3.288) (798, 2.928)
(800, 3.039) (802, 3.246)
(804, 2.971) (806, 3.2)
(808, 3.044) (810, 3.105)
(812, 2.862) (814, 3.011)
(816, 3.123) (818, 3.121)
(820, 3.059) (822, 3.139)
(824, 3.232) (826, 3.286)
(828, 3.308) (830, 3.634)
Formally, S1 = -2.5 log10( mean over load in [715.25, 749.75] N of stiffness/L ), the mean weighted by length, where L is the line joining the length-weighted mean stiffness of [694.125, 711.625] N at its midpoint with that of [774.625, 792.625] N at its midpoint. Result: 0.08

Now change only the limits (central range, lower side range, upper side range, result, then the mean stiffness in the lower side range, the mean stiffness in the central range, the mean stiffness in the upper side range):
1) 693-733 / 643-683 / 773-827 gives 0.181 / 3.84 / 3.03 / 3.12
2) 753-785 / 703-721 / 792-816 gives -0.027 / 2.93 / 3.12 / 3.11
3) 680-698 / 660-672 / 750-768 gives 0.021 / 3.81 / 3.56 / 3.09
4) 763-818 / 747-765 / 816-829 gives 0.011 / 3.12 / 3.12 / 3.19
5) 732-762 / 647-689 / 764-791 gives 0.106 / 3.77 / 2.99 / 3.12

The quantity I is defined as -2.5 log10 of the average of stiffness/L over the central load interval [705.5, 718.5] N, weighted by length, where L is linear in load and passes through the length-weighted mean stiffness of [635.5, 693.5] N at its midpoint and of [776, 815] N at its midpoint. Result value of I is 0.24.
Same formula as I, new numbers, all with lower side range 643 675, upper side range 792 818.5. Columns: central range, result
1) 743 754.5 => 0.13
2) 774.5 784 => 0.04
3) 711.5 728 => 0.23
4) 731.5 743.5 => 0.21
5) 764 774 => 0.05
